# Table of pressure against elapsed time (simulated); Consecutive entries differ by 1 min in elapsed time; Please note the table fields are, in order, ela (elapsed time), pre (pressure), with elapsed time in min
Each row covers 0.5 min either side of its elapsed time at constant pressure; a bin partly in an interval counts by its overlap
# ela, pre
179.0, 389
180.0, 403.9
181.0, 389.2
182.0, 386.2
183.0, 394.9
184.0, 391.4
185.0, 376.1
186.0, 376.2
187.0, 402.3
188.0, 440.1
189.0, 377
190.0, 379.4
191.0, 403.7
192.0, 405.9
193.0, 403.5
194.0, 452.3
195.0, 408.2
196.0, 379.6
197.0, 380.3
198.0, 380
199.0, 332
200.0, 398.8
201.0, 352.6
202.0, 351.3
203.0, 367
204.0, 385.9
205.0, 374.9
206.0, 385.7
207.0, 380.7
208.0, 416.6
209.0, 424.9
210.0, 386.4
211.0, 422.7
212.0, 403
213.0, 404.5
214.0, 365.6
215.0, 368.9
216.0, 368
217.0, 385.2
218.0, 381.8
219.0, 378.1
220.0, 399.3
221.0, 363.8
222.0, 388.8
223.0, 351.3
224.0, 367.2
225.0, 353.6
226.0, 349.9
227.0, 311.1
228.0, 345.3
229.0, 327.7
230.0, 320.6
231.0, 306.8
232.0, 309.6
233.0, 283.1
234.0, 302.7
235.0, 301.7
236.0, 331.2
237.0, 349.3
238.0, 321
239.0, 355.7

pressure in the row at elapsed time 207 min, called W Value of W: 380.7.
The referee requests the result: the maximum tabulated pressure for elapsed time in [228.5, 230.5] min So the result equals 327.7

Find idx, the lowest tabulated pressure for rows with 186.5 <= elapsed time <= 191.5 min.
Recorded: 377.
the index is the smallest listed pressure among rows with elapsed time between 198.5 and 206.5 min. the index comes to 332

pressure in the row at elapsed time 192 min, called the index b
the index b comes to 405.9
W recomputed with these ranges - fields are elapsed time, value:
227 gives 311.1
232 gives 309.6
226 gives 349.9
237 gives 349.3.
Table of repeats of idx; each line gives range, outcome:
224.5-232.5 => 306.8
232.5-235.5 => 283.1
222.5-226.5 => 349.9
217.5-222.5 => 363.8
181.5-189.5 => 376.1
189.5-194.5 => 379.4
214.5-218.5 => 368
